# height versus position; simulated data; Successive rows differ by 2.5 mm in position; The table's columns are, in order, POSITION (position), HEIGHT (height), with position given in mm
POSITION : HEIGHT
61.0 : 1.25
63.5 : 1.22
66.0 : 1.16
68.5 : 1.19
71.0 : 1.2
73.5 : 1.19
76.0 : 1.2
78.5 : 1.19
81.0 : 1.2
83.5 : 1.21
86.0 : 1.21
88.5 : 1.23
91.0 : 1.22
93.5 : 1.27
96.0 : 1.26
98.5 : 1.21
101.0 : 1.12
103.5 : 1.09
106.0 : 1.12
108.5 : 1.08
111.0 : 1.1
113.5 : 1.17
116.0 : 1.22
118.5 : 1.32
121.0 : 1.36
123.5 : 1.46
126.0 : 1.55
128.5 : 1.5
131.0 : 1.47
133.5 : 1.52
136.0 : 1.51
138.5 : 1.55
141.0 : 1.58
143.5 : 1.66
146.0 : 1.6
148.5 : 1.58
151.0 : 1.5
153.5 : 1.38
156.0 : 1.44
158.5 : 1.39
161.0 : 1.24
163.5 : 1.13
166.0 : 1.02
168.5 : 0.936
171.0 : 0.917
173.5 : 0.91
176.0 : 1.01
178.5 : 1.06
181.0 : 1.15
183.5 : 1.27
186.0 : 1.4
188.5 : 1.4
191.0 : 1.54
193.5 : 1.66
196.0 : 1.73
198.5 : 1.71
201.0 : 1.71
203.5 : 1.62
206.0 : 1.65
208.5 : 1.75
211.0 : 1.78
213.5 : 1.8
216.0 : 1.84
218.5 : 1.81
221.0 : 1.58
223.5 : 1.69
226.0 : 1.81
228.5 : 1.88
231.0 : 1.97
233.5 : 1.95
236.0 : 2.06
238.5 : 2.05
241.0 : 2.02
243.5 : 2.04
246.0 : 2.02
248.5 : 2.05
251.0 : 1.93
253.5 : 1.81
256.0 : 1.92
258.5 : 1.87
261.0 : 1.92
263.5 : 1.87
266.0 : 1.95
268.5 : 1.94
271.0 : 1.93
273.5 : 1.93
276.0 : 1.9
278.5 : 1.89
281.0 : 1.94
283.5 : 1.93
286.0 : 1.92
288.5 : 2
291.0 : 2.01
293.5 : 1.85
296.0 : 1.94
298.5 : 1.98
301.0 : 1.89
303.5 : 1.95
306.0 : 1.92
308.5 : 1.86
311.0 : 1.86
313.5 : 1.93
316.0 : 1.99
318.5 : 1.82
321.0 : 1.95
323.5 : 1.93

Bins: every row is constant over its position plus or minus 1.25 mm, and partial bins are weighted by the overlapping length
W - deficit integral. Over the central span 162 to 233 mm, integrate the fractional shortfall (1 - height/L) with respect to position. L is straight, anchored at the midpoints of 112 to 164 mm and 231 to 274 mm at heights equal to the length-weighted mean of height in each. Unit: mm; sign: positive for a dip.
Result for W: 9.4 mm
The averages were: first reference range 1.44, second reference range 1.96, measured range 1.49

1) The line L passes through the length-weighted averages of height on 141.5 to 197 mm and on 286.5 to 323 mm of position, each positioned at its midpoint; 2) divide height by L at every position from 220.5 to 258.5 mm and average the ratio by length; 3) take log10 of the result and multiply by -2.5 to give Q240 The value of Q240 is -0.18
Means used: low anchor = 1.32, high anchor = 1.93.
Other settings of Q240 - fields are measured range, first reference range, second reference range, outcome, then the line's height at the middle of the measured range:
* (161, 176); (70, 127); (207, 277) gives 0.468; 1.55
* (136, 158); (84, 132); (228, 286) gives -0.068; 1.44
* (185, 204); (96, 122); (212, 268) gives 0.037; 1.65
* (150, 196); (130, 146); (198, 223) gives 0.289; 1.64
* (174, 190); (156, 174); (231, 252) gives 0.095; 1.31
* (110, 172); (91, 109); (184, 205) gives -0.019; 1.35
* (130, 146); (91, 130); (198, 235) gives -0.120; 1.39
